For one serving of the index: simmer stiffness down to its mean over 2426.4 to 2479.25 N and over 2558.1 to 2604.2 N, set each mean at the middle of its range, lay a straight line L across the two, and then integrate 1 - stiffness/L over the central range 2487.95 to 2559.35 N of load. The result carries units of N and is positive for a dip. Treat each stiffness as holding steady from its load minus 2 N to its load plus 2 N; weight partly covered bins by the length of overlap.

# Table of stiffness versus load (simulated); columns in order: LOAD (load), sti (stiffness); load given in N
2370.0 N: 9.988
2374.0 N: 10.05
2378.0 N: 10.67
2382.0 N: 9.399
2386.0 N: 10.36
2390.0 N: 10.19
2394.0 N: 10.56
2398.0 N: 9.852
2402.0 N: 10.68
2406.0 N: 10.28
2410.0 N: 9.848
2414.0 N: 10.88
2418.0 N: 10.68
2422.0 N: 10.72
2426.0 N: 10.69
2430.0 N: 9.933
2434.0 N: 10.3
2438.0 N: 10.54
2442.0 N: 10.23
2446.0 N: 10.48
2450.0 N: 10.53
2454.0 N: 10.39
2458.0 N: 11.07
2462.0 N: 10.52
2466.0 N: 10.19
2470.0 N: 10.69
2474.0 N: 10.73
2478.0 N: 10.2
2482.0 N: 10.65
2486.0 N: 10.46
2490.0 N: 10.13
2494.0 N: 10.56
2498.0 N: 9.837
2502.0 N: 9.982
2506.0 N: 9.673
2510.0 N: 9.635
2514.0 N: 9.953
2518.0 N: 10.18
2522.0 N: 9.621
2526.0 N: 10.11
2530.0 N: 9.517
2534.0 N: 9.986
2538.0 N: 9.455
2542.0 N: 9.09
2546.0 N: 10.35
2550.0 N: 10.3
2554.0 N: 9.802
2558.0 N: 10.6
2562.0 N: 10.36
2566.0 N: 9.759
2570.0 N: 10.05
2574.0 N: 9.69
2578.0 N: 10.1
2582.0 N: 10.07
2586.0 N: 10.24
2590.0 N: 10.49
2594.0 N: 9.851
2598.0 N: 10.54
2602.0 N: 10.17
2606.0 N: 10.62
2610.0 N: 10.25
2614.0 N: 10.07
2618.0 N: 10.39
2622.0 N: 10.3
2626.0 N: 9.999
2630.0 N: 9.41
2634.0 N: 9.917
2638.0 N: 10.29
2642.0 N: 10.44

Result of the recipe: 2.5 N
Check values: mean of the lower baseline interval 10.5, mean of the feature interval 9.93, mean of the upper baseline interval 10.1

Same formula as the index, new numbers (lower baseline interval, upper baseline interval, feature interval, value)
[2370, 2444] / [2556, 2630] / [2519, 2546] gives 1.4 N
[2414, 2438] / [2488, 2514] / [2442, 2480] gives -1.0 N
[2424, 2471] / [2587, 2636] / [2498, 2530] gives 1.5 N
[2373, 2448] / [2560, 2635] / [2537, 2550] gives 0.6 N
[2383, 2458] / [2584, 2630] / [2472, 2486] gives -0.2 N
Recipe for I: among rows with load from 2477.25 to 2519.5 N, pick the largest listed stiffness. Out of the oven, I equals 10.65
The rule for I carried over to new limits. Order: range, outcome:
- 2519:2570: 10.6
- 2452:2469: 11.07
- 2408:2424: 10.88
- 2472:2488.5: 10.73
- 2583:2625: 10.62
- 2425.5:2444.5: 10.69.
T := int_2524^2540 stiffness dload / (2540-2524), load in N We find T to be 9.77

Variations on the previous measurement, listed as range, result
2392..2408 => 10.3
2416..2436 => 10.5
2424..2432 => 10.3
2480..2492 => 10.4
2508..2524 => 9.85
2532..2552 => 9.84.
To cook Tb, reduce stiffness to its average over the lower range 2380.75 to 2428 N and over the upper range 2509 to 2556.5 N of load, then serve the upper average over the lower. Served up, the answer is 0.95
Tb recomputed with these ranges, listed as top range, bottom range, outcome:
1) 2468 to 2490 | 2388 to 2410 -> 1.02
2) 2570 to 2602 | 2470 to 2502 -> 0.98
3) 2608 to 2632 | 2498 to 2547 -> 1.03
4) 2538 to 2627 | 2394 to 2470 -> 0.97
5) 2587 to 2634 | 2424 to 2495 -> 0.97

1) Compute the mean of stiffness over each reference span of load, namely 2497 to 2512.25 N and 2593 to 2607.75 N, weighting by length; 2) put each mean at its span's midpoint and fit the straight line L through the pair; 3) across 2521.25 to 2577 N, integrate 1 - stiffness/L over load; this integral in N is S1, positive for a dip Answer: 0.64 N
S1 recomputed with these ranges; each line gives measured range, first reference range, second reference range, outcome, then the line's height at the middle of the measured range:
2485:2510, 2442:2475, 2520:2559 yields 0.4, 10.2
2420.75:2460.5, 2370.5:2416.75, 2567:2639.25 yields -1.0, 10.2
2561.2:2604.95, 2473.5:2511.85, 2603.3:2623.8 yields 0.7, 10.3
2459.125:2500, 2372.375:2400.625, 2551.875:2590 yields -1.1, 10.1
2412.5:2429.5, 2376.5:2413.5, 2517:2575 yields -0.8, 10.2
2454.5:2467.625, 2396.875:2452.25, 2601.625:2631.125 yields -0.3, 10.4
